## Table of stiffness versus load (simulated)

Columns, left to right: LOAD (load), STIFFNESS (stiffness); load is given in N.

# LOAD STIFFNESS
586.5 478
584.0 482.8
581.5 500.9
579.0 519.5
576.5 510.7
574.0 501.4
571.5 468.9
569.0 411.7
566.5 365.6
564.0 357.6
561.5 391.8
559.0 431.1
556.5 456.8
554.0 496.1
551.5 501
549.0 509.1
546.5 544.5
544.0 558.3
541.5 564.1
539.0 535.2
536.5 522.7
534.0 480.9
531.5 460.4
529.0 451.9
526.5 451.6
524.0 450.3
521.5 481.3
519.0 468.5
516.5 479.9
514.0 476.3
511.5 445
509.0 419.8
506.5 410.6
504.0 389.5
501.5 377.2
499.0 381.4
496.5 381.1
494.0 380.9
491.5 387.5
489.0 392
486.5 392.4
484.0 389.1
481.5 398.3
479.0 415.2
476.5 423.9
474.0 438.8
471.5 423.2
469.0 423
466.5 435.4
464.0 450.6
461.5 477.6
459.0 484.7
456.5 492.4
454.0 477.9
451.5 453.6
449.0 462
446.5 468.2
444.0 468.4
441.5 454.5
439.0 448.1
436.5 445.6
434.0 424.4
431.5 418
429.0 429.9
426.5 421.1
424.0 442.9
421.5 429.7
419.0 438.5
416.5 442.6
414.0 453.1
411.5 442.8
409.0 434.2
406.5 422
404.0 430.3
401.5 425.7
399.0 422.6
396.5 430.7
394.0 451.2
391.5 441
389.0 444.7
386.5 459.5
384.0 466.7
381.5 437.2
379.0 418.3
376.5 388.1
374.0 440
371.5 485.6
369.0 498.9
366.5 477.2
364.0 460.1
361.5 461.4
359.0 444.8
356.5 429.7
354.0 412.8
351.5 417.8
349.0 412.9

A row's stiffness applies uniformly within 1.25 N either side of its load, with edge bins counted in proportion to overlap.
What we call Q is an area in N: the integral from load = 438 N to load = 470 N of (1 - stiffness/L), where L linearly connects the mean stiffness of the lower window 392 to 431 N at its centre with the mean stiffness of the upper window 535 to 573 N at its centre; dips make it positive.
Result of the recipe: -1.1 N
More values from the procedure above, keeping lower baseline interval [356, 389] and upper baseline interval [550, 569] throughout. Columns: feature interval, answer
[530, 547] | -3.6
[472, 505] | 3.1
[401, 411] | 0.4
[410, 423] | 0.1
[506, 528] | -1.1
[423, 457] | -0.5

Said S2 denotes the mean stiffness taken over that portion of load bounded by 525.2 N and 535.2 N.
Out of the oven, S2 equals 461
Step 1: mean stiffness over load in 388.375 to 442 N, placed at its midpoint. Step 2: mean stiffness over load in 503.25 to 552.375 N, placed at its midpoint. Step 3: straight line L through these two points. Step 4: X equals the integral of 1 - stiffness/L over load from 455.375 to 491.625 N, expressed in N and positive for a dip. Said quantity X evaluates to 2.3 N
